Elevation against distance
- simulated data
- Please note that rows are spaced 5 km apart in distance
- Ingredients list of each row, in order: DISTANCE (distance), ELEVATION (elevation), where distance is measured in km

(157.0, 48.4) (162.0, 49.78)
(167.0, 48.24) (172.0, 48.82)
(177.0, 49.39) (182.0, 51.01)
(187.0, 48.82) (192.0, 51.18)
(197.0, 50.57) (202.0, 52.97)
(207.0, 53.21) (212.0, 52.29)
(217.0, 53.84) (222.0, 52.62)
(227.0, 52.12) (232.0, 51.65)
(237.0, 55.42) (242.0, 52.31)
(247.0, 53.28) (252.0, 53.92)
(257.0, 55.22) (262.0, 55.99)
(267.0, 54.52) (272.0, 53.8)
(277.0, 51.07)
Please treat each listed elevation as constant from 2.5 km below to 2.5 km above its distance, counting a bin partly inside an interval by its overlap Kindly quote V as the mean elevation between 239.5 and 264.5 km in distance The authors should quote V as 54.1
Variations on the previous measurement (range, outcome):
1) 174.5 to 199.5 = 50.2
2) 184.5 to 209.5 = 51.4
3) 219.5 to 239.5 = 53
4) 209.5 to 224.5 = 52.9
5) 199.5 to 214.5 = 52.8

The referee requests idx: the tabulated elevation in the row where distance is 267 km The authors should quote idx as 54.52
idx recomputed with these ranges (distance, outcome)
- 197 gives 50.57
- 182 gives 51.01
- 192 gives 51.18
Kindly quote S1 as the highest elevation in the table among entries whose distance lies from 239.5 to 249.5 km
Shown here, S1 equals 53.28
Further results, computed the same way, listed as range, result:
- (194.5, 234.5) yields 53.84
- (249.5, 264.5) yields 55.99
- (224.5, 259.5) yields 55.42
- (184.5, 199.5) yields 51.18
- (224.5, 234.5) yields 52.12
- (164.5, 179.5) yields 49.39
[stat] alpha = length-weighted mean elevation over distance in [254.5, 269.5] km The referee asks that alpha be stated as 55.2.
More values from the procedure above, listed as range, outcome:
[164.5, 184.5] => 49.4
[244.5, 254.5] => 53.6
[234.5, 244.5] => 53.9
